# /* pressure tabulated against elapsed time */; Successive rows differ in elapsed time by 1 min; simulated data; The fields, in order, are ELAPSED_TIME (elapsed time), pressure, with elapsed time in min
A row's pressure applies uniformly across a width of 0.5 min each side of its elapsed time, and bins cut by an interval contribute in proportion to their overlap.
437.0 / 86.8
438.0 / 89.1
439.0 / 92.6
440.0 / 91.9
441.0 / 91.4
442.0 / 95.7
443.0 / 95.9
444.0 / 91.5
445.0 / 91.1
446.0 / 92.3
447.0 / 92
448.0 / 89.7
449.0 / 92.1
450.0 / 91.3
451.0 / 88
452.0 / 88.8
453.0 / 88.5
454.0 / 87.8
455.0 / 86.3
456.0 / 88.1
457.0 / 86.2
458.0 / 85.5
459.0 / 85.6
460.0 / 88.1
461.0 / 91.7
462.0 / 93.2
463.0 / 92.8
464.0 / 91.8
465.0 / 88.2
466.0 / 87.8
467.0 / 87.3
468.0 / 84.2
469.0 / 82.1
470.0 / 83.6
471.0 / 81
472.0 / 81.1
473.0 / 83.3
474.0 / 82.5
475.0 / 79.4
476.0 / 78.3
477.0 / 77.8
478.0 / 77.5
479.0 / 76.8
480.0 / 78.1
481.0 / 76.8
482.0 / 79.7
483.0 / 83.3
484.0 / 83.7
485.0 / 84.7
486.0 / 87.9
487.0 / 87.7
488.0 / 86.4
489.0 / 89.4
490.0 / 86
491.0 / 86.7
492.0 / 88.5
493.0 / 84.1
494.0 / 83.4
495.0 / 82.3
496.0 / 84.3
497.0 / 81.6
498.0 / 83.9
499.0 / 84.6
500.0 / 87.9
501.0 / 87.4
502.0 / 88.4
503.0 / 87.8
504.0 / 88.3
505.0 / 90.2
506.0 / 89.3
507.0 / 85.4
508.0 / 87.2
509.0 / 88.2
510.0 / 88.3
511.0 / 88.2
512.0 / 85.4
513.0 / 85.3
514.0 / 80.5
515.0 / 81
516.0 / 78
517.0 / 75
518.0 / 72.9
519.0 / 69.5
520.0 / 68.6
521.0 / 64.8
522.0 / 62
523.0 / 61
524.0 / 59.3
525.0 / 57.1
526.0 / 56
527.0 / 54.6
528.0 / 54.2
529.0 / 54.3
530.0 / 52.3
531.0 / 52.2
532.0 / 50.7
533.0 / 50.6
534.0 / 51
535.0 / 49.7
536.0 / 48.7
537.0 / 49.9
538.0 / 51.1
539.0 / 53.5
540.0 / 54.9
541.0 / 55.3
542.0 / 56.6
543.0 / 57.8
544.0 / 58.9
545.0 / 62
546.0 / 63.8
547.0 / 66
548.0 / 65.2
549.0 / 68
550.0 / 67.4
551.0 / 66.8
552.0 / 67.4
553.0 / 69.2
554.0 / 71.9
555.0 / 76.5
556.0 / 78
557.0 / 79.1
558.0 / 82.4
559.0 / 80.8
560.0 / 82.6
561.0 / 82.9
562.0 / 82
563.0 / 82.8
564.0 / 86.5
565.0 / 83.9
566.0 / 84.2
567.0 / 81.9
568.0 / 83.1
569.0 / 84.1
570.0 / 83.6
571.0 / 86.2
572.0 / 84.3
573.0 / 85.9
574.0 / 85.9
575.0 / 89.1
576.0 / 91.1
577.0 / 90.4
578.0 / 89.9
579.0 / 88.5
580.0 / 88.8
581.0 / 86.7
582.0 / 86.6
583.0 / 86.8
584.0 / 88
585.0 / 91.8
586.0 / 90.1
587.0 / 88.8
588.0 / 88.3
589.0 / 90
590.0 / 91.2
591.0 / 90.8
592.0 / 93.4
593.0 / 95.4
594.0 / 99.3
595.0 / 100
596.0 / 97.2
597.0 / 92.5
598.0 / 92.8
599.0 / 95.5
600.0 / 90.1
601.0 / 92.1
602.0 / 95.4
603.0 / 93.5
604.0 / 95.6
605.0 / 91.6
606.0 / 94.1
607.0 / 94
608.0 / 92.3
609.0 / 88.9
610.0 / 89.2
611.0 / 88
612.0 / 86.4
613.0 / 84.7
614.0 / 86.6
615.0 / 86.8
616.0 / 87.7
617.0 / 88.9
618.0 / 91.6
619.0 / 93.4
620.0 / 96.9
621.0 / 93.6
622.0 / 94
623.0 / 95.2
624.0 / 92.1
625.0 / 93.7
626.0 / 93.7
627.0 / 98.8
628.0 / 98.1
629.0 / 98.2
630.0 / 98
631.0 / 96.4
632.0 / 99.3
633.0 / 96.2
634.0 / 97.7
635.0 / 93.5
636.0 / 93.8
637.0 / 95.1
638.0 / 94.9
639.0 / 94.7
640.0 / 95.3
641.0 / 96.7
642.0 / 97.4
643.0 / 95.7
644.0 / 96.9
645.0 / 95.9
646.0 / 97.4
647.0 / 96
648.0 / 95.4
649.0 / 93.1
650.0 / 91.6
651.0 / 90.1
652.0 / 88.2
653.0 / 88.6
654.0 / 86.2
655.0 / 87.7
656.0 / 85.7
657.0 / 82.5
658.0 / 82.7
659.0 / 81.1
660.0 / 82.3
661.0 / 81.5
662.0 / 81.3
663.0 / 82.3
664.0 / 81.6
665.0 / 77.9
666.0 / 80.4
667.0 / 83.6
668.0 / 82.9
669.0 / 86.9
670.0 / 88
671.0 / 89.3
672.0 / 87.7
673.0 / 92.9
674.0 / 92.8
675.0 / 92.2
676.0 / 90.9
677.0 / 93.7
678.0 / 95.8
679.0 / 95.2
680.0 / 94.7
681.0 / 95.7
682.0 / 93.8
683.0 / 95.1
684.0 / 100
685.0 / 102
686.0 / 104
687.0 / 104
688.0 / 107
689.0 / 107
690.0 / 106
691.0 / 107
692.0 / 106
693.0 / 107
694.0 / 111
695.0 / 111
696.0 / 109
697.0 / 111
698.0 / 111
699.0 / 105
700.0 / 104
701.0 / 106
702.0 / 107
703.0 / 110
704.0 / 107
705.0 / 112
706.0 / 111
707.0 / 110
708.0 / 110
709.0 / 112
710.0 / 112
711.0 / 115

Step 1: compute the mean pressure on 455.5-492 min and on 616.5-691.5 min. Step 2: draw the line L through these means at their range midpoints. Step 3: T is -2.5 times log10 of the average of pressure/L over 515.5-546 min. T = 0.439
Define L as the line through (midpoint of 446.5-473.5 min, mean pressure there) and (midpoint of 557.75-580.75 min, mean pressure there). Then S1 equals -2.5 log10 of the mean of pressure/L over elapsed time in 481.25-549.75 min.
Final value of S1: 0.194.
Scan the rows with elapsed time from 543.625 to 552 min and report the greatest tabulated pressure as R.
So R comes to 68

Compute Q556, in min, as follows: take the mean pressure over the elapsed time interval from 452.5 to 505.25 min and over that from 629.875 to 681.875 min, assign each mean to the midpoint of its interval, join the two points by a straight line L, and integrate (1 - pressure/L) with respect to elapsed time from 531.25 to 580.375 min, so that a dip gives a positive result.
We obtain 8.5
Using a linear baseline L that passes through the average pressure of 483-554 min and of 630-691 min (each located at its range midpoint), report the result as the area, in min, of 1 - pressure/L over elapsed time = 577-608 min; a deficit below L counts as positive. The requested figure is -3.50 min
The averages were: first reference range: 71.9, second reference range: 92.4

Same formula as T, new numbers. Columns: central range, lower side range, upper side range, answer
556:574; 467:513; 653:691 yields 0.05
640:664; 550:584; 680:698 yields 0.10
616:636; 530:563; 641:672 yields -0.17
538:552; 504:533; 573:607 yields 0.28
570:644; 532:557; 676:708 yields -0.17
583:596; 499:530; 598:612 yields -0.03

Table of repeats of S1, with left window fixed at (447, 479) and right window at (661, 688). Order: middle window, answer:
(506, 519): 0.06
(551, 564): 0.14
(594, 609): -0.06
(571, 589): 0.01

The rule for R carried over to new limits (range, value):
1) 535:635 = 100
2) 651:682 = 95.8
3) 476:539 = 90.2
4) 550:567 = 86.5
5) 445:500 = 93.2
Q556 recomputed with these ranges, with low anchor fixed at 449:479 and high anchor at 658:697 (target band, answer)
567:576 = 0.46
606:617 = 0.35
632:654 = -0.36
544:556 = 2.89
